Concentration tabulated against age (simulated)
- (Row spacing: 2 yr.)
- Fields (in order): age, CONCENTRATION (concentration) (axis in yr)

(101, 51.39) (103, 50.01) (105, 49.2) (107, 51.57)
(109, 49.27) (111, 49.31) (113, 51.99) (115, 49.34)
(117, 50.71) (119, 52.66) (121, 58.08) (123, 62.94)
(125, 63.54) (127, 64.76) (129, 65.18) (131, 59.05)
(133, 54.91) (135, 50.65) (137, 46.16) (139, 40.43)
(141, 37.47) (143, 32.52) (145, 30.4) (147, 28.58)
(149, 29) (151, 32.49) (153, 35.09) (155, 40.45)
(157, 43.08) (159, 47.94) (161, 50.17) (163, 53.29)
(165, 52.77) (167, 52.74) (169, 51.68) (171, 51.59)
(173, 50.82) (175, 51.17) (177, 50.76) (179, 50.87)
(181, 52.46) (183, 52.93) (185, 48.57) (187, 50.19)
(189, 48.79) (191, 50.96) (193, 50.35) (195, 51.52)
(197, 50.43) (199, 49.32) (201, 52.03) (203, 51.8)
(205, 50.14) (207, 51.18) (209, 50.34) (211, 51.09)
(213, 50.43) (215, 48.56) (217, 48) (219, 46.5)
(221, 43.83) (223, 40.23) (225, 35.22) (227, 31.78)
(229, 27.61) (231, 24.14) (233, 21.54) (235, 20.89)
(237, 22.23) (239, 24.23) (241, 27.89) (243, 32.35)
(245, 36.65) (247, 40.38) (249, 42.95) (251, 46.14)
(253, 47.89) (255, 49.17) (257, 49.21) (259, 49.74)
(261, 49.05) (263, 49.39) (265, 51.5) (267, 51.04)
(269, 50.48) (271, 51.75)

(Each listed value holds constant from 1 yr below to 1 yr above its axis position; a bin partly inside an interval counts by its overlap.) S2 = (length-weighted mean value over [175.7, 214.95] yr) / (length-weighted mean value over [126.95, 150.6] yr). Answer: 1.2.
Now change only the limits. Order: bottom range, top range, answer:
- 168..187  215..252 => 0.67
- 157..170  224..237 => 0.52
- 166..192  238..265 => 0.83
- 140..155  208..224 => 1.45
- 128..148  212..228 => 0.97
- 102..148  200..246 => 0.77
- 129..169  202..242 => 0.88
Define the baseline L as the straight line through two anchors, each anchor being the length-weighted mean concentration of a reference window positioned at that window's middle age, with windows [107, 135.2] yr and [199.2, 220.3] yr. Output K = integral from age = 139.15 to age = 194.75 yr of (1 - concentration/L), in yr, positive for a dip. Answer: 7.6 yr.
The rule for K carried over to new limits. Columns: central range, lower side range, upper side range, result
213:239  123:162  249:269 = 7.3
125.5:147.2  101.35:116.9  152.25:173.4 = 0.8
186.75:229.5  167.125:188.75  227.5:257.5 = -3.8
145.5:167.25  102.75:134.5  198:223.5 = 4.5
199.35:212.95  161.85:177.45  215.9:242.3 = -3.9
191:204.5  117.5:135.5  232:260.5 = -1.5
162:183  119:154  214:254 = -4.6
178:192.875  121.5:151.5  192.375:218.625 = -0.4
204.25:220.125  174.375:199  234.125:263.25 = -1.2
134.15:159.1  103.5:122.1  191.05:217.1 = 6.6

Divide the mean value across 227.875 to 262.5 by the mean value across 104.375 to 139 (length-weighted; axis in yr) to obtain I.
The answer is 0.7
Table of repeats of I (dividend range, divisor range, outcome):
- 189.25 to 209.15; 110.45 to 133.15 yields 0.89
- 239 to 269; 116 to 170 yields 0.92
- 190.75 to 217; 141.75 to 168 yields 1.24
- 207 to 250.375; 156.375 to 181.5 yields 0.73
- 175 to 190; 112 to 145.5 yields 0.98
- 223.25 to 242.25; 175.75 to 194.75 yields 0.53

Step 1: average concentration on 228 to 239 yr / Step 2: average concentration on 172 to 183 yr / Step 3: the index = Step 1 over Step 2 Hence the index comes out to 0.45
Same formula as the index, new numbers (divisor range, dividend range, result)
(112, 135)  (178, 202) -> 0.89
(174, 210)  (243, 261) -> 0.88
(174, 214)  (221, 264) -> 0.72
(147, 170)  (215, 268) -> 0.89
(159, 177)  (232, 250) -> 0.58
